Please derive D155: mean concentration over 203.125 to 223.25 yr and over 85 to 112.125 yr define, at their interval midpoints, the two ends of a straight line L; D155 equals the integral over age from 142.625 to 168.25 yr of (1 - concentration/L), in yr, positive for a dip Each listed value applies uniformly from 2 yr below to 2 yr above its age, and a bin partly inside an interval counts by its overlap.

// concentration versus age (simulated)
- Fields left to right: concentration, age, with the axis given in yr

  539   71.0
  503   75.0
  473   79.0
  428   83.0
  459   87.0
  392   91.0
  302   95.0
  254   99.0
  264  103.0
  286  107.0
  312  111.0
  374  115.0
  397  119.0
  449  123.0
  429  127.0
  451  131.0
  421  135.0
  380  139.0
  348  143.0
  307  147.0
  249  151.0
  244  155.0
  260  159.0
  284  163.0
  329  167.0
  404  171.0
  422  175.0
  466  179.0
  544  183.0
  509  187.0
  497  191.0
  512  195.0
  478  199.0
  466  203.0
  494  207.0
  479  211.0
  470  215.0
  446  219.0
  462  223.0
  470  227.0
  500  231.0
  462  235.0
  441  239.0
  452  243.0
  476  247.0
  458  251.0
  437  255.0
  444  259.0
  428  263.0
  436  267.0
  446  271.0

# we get 7.29 yr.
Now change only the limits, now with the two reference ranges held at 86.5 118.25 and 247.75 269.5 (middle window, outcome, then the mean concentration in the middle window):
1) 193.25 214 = -4.3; 485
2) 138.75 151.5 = 1.3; 321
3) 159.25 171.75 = 1.8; 321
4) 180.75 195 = -4.6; 515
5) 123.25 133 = -2.7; 442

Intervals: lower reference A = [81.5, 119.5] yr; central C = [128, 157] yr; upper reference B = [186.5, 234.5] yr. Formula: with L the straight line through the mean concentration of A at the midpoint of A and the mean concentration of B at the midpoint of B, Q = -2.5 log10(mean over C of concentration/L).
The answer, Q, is 0.14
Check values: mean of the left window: 344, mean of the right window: 480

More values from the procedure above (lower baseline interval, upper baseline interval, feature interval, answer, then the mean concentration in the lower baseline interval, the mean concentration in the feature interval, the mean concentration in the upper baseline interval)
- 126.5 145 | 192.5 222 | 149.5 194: 0.15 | 404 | 387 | 478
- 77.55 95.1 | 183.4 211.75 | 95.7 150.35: 0.25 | 421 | 355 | 494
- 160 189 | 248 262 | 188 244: -0.10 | 417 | 475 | 447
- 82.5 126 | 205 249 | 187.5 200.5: -0.14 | 355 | 498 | 468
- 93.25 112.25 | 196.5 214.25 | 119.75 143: -0.24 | 282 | 418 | 480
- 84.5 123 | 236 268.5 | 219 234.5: -0.10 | 345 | 472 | 447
